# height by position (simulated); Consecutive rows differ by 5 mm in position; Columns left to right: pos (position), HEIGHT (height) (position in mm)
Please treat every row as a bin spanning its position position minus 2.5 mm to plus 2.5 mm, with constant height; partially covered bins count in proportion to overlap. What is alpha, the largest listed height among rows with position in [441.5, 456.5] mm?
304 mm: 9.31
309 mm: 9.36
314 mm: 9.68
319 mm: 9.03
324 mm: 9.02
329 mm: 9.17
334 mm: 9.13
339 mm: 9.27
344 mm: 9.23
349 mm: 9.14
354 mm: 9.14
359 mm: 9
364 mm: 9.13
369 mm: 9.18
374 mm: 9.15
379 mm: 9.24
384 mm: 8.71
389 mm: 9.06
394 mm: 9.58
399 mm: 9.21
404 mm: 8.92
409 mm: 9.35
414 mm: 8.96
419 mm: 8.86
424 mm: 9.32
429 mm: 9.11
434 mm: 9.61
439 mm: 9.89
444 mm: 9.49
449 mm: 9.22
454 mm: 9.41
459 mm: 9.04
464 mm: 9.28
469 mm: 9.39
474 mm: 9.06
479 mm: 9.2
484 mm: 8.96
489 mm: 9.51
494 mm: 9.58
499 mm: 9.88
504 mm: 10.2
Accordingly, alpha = 9.49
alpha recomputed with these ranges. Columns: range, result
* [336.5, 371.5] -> 9.27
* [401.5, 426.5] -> 9.35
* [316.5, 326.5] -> 9.03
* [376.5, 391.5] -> 9.24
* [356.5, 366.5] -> 9.13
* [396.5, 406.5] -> 9.21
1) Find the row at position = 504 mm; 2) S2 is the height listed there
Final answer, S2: 10.2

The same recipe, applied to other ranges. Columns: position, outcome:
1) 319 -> 9.03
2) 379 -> 9.24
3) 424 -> 9.32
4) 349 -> 9.14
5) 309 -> 9.36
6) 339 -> 9.27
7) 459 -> 9.04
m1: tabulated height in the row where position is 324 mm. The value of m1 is 9.02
